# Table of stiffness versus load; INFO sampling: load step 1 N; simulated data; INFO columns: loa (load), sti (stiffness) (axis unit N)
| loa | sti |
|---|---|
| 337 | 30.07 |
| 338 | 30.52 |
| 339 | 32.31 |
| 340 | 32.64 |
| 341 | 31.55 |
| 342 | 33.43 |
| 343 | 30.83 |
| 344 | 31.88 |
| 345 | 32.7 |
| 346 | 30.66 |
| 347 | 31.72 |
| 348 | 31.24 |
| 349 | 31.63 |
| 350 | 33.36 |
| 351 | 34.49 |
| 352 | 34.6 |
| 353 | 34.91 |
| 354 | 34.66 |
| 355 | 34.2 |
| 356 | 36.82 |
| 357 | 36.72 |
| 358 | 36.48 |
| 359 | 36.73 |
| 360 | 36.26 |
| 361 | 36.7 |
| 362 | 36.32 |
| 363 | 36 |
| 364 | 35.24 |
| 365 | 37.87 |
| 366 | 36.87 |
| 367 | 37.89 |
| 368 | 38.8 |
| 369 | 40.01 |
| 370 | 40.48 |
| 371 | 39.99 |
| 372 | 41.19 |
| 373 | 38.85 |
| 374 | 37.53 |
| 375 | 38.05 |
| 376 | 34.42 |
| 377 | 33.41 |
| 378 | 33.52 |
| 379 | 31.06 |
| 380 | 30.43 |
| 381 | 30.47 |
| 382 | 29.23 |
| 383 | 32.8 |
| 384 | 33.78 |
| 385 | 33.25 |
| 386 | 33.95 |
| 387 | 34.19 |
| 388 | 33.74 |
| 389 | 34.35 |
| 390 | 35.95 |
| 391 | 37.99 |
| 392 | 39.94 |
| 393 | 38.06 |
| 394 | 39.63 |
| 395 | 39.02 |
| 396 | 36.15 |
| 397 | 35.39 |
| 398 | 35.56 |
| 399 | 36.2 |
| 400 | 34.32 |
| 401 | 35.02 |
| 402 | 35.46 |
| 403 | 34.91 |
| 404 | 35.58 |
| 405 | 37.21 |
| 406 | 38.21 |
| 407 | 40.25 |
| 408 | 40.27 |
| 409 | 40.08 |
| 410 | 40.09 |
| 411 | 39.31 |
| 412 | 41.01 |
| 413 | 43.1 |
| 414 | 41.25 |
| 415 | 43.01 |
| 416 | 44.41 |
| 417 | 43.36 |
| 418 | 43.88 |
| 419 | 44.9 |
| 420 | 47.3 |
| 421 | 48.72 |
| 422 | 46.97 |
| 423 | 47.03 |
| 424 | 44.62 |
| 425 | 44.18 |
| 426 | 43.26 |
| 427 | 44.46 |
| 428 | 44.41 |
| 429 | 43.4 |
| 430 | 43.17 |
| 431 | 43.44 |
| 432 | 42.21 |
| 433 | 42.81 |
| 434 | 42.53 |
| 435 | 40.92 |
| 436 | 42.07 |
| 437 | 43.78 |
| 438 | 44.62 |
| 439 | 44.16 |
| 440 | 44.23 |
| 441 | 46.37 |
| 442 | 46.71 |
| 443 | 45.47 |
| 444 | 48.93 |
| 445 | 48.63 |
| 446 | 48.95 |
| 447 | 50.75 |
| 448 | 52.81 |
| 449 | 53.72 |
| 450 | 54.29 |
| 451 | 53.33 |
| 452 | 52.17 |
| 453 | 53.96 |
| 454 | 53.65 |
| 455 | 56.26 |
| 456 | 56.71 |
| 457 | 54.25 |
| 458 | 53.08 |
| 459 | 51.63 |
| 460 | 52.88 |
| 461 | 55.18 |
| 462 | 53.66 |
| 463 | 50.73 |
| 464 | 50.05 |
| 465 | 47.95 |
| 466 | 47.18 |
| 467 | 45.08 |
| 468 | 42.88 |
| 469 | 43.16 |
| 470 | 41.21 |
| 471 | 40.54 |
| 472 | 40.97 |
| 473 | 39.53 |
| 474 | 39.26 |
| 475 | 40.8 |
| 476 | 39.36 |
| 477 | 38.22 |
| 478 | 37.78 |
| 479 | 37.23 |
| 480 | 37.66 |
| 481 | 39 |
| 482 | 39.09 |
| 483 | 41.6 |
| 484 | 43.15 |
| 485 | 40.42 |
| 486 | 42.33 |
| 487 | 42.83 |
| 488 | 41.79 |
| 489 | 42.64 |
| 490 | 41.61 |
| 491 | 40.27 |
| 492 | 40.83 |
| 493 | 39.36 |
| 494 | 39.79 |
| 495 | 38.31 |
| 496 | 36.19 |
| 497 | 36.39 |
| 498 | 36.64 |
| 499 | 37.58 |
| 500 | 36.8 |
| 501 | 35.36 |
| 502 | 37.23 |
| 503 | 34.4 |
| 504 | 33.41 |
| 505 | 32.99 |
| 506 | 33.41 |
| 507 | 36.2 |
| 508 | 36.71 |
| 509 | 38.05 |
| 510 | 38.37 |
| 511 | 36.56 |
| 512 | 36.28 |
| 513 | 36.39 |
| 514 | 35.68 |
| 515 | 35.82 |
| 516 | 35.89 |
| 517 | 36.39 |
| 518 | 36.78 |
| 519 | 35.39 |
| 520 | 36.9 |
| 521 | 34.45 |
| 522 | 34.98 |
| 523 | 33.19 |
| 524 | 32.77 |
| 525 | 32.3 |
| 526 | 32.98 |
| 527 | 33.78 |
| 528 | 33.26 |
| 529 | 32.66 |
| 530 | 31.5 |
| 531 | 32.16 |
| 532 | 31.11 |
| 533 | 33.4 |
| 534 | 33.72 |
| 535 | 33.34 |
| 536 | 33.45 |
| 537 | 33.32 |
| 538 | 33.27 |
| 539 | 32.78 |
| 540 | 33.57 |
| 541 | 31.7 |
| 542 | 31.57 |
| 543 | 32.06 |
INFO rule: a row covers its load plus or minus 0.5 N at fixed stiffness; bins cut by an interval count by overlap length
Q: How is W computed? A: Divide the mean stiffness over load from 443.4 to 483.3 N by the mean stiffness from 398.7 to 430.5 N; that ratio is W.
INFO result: 1.13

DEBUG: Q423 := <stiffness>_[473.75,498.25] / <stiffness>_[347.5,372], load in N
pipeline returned 1.10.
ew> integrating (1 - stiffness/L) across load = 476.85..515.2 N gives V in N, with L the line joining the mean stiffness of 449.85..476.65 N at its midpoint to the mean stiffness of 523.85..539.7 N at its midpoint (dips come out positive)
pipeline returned 2.66 N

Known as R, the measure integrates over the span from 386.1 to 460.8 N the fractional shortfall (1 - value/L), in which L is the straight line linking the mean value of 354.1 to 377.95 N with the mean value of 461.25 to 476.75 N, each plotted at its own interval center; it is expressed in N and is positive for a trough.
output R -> -4.5 N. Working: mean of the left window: 37.1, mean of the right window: 44.2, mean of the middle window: 43.7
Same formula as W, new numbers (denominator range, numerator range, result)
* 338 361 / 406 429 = 1.29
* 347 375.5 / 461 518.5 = 1.09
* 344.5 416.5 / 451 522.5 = 1.14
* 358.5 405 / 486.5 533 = 1.01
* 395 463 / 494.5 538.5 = 0.78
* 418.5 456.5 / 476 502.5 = 0.83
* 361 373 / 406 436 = 1.13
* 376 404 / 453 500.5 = 1.25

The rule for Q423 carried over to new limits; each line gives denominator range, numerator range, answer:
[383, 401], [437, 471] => 1.38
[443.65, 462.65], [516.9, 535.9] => 0.64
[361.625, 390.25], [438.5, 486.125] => 1.31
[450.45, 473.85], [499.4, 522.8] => 0.73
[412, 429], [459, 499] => 0.95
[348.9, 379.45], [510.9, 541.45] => 0.94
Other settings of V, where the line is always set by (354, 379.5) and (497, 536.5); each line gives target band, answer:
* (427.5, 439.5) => -2.4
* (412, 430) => -4.2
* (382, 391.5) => 0.6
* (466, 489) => -3.5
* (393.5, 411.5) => -0.5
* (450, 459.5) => -4.9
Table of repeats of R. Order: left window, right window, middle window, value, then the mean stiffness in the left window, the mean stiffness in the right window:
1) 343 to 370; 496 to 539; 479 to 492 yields -2.2 N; 35.2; 34.8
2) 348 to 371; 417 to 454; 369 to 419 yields 4.5 N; 36.2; 46.5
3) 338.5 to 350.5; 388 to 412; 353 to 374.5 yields -2.2 N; 32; 37.3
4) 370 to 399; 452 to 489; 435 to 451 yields -2.0 N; 35.5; 45.4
